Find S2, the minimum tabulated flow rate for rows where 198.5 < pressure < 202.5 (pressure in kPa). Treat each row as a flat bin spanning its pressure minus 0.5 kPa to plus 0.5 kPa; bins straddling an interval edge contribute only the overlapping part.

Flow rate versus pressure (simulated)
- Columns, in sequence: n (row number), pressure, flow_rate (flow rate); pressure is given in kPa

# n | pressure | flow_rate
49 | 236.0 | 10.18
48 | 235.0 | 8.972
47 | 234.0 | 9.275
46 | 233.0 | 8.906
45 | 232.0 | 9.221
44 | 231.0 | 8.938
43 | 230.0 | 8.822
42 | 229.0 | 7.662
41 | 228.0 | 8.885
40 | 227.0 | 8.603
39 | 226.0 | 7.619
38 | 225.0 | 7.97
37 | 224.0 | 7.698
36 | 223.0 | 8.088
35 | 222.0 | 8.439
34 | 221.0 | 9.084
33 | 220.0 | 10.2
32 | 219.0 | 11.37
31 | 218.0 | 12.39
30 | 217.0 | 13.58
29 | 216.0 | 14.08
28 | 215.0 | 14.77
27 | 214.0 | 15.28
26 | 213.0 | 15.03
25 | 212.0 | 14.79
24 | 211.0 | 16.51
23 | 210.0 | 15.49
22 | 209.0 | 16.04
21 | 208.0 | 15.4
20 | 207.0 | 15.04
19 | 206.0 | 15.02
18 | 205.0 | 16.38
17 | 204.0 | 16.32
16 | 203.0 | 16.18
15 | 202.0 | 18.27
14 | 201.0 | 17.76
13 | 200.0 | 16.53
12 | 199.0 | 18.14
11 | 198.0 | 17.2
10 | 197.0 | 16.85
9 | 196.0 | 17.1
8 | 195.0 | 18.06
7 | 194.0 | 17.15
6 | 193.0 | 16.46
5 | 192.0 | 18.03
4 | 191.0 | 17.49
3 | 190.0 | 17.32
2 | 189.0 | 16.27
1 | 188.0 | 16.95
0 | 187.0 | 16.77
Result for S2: 16.53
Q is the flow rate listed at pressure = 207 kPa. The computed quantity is 15.04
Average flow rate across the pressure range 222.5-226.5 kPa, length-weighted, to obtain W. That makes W 7.84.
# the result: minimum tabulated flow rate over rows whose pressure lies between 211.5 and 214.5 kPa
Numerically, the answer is 14.79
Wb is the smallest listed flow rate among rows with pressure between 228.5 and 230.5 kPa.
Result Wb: 7.662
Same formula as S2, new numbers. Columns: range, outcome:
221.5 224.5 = 7.698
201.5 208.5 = 15.02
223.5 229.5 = 7.619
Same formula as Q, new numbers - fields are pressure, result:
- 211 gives 16.51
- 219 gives 11.37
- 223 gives 8.088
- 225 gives 7.97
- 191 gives 17.49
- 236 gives 10.18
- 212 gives 14.79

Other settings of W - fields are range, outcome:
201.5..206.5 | 16.4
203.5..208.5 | 15.6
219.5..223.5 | 8.95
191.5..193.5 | 17.2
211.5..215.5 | 15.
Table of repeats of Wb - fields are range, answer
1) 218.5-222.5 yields 8.439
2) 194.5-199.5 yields 16.85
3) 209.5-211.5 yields 15.49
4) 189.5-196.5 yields 16.46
